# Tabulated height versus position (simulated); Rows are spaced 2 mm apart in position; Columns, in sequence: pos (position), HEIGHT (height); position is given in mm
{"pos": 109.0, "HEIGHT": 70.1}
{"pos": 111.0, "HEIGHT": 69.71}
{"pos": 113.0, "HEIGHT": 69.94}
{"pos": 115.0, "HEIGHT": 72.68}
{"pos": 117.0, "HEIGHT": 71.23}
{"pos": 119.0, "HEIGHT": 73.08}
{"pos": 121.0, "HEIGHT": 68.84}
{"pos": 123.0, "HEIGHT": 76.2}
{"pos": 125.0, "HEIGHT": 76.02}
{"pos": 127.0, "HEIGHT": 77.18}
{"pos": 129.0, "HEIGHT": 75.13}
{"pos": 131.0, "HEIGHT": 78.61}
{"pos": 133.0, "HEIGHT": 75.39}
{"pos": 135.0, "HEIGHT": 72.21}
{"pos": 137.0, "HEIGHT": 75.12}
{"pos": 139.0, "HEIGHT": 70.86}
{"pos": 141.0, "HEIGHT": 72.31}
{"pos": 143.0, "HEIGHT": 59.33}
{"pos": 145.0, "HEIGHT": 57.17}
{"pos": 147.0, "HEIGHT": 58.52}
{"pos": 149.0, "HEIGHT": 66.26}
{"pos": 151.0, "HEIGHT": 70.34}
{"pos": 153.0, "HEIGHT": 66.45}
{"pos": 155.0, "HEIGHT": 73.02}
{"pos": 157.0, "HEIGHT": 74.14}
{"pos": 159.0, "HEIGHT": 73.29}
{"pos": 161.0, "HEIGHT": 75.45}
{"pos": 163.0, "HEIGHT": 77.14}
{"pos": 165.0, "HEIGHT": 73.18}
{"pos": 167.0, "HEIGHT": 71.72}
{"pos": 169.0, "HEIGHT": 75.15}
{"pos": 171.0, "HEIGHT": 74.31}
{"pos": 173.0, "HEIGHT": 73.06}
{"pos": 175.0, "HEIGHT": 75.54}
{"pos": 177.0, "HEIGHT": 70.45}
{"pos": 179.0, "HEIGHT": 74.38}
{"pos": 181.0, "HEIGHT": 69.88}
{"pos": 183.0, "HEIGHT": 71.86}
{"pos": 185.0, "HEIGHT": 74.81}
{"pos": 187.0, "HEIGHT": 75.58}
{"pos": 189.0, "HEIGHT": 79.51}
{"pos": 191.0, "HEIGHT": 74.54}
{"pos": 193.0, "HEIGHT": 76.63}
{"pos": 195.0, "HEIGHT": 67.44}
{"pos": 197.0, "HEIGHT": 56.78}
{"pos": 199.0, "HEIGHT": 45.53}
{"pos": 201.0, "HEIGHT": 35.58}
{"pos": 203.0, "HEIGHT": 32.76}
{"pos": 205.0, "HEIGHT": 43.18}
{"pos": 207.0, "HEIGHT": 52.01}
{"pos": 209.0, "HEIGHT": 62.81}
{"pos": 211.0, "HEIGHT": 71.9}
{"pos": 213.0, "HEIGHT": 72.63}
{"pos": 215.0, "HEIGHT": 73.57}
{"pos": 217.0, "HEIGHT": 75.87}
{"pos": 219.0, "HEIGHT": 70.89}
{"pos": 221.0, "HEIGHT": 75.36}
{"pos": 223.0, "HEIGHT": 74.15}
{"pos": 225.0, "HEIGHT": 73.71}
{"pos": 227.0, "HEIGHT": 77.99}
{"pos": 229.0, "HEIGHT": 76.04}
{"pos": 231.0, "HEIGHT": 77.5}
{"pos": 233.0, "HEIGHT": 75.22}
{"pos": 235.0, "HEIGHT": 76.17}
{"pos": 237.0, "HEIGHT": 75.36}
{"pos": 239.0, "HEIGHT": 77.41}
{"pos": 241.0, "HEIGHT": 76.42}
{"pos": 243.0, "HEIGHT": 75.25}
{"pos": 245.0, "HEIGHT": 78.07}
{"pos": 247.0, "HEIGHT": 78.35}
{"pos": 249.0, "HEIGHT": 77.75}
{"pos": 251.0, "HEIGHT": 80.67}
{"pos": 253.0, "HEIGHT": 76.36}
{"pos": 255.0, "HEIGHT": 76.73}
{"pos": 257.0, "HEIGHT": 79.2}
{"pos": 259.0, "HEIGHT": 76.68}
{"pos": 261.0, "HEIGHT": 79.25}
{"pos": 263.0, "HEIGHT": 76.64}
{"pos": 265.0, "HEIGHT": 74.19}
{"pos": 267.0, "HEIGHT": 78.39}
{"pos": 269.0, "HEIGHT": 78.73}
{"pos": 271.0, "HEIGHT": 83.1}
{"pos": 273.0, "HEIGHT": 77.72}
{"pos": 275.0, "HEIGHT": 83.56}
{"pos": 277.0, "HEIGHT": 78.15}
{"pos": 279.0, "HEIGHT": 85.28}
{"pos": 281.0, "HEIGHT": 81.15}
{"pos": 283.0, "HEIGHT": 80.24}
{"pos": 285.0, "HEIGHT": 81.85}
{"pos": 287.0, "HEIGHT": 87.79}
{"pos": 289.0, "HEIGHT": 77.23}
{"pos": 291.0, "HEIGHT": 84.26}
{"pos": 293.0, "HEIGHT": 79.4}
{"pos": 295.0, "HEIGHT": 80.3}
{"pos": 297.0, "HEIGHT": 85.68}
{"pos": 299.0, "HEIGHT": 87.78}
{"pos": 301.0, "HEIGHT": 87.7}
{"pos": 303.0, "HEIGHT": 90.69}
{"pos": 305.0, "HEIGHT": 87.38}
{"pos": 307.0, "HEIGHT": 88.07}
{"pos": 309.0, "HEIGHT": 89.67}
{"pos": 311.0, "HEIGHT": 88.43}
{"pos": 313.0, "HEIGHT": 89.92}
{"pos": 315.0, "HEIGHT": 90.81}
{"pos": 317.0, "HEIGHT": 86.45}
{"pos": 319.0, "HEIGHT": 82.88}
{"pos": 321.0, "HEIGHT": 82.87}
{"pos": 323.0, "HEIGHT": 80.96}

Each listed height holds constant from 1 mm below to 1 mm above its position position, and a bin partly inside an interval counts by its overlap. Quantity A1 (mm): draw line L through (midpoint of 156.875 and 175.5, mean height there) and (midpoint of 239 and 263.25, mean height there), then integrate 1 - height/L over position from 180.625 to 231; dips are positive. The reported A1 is 6.1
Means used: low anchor 74.3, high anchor 77.6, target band 66.6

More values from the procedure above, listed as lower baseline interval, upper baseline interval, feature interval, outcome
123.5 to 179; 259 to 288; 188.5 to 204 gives 3.5 mm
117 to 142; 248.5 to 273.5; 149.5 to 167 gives 0.6 mm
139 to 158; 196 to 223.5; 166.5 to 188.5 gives -3.5 mm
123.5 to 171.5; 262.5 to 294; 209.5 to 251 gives 1.0 mm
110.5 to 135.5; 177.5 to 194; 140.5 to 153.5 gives 1.8 mm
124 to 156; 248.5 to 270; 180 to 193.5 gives -0.3 mm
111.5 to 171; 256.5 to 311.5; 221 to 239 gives 0.6 mm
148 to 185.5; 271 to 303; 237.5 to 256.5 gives 0.5 mm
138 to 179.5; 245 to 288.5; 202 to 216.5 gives 3.1 mm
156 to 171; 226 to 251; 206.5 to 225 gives 1.4 mm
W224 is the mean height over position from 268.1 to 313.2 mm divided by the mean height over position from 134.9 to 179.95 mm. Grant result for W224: 1.2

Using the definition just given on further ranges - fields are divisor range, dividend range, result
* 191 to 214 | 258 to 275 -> 1.38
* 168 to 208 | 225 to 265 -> 1.19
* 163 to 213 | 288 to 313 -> 1.30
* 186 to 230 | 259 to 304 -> 1.24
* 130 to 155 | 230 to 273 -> 1.13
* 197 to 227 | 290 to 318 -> 1.41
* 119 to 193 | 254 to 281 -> 1.09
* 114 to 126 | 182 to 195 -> 1.03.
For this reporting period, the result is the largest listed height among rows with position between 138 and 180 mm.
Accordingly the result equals 77.14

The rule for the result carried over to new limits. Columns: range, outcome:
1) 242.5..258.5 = 80.67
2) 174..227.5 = 79.51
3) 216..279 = 85.28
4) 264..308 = 90.69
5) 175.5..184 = 74.38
